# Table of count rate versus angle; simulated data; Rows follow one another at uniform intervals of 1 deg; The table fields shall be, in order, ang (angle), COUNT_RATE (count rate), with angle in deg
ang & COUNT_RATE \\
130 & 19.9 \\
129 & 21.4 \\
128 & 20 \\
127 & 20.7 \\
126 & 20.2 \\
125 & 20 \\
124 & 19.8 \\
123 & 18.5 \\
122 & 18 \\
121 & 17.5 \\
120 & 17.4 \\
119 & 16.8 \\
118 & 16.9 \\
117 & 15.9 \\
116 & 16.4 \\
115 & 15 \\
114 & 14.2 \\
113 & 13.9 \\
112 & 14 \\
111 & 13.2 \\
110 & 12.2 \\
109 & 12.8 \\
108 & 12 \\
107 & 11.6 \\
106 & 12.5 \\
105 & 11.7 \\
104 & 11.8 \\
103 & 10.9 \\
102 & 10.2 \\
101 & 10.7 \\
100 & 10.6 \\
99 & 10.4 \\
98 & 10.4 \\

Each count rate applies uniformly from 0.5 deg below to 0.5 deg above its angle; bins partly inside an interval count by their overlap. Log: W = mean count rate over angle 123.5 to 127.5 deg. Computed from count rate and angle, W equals 20.2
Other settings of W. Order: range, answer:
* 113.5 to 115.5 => 14.6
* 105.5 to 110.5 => 12.2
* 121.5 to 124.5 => 18.8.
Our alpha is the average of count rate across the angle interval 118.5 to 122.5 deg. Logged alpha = 17.4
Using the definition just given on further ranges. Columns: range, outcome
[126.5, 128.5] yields 20.4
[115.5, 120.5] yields 16.7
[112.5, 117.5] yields 15.1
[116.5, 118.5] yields 16.4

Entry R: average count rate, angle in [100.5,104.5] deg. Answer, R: 10.9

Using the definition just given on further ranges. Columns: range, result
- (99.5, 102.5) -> 10.5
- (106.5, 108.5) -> 11.8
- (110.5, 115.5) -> 14.1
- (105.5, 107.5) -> 12.1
